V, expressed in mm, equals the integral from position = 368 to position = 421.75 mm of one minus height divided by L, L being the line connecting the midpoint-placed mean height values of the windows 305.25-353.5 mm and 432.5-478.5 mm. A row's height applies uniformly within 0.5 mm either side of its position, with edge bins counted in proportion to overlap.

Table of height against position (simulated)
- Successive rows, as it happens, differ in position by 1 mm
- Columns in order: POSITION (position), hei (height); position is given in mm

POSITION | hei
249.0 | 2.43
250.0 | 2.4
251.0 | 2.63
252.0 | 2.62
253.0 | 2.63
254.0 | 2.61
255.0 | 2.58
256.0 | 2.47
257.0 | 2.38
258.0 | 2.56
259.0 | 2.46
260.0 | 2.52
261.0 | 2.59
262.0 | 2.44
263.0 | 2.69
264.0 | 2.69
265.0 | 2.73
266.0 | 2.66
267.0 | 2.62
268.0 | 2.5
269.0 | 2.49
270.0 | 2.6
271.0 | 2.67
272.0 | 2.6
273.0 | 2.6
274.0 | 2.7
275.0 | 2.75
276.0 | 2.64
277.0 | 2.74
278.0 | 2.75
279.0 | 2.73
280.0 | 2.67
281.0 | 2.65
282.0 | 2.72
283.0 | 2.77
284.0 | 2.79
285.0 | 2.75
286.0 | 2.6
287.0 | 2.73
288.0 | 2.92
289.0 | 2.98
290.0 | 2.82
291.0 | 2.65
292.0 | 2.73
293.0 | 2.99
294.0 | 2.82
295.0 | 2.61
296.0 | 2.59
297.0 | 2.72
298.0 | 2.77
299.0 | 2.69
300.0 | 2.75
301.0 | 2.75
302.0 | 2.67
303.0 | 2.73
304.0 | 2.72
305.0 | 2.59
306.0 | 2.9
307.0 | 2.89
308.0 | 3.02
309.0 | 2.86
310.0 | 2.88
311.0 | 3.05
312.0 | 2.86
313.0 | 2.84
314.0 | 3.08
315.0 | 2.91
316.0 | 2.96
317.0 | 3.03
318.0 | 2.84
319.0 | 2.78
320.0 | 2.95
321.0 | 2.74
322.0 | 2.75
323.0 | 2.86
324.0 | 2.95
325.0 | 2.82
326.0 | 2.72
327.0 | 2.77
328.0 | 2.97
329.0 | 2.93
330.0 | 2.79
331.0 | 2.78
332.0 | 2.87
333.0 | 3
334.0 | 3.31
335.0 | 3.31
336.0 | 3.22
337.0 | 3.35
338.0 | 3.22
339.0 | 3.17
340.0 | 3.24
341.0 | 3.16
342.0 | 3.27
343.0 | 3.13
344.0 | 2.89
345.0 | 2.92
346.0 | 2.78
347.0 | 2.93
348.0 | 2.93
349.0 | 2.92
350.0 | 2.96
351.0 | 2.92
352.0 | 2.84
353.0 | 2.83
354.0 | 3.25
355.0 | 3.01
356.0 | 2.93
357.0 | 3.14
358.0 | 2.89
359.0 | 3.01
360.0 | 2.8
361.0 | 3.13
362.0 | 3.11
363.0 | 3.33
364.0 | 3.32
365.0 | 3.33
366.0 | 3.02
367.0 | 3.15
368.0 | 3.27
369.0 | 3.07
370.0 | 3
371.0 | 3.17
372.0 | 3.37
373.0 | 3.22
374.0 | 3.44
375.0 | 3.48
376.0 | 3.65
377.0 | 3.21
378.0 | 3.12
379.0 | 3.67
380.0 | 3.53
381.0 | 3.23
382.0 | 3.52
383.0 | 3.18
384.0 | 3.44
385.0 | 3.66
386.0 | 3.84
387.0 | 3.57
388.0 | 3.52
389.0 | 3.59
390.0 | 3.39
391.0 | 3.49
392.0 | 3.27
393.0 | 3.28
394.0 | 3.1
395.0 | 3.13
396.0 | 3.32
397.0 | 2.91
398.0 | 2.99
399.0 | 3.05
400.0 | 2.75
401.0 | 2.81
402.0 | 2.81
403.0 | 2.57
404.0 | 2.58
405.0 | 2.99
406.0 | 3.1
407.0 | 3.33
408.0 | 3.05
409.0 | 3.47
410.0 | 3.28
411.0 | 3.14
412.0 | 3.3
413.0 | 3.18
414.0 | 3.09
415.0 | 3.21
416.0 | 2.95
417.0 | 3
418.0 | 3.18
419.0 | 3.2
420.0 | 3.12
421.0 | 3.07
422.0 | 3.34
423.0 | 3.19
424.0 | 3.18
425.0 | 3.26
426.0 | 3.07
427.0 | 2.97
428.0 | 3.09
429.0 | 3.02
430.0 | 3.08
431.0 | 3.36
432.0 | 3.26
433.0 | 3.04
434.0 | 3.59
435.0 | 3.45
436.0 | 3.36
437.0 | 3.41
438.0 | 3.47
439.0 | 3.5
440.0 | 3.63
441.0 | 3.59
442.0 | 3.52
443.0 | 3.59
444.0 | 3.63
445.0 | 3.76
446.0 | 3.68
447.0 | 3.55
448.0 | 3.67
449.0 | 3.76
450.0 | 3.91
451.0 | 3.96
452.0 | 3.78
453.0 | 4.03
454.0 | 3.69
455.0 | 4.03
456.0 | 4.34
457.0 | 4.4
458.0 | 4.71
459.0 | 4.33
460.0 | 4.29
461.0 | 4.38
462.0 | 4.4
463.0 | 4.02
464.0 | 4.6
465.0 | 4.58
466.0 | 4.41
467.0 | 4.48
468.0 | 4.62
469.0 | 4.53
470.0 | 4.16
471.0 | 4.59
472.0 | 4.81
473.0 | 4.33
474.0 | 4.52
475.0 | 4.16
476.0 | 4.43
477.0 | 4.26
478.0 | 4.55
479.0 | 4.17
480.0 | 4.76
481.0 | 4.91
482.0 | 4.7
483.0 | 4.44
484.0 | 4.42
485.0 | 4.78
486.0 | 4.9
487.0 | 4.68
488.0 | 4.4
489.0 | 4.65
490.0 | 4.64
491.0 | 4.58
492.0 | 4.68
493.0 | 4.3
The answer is 4.4 mm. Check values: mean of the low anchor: 2.96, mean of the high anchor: 4.03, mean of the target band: 3.22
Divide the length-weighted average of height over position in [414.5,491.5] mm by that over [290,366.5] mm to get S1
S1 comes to 1.34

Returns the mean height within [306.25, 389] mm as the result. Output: 3.1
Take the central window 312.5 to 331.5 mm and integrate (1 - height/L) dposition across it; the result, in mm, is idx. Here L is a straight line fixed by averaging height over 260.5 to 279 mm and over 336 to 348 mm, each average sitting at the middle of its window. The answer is 0.6 mm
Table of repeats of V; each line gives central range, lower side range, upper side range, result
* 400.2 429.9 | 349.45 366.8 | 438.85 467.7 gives 4.46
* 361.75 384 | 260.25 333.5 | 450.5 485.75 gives 1.23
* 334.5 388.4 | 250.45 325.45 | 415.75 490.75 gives 1.14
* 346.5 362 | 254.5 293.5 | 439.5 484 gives 1.63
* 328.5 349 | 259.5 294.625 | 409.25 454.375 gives -0.62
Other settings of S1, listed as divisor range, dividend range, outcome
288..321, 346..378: 1.10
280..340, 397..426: 1.07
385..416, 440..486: 1.33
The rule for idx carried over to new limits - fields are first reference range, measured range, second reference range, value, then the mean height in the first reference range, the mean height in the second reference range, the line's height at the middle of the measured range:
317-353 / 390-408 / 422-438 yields 0.6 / 2.97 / 3.23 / 3.15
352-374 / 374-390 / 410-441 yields -1.7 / 3.11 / 3.23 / 3.15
